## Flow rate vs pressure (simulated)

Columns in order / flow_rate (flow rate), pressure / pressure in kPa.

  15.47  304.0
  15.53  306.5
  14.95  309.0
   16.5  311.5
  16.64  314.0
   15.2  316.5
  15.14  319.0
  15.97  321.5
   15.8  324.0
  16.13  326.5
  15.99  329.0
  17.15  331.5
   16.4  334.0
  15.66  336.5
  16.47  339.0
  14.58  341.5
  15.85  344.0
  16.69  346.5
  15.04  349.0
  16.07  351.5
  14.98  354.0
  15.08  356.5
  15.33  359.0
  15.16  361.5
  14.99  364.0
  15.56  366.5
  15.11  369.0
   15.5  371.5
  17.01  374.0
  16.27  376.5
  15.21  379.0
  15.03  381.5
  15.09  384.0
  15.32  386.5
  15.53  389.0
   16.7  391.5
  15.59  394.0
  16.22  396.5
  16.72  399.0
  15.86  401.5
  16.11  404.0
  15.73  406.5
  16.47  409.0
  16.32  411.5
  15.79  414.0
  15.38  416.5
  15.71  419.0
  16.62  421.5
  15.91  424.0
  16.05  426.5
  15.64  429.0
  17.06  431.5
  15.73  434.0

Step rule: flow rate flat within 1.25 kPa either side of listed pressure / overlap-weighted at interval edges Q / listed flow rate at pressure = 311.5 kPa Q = 16.5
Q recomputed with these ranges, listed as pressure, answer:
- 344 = 15.85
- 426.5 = 16.05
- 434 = 15.73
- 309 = 14.95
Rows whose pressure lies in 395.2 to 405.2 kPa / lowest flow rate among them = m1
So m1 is 15.86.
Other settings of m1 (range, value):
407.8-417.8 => 15.38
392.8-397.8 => 15.59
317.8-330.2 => 15.14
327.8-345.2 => 14.58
